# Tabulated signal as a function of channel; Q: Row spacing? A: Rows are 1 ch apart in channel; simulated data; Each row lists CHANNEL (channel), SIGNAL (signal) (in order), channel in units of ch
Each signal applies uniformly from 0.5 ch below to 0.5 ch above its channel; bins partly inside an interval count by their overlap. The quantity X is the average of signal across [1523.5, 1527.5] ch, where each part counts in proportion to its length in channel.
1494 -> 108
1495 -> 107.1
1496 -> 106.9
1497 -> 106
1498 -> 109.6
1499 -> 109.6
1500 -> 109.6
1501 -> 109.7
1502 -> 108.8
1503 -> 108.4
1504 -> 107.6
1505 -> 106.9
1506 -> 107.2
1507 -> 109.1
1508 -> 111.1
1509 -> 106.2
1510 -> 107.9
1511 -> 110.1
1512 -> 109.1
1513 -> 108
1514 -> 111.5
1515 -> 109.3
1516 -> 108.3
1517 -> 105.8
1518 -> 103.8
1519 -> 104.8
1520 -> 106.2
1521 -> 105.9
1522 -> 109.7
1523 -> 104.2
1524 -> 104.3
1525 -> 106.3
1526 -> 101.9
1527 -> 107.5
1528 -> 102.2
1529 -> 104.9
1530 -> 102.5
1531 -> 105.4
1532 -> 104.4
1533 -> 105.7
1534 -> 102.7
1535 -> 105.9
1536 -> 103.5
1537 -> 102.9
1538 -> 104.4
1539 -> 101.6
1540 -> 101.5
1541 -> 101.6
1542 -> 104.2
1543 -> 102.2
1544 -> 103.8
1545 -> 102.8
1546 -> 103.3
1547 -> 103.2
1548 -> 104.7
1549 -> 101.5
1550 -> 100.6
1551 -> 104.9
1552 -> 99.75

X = 105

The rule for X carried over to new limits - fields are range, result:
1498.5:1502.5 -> 109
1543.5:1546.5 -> 103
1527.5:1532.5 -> 104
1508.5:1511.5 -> 108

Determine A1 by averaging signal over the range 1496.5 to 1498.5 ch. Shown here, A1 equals 108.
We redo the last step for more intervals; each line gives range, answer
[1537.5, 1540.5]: 102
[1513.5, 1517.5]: 109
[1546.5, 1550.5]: 102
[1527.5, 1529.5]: 104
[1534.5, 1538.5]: 104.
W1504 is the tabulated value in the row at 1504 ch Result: 107.6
